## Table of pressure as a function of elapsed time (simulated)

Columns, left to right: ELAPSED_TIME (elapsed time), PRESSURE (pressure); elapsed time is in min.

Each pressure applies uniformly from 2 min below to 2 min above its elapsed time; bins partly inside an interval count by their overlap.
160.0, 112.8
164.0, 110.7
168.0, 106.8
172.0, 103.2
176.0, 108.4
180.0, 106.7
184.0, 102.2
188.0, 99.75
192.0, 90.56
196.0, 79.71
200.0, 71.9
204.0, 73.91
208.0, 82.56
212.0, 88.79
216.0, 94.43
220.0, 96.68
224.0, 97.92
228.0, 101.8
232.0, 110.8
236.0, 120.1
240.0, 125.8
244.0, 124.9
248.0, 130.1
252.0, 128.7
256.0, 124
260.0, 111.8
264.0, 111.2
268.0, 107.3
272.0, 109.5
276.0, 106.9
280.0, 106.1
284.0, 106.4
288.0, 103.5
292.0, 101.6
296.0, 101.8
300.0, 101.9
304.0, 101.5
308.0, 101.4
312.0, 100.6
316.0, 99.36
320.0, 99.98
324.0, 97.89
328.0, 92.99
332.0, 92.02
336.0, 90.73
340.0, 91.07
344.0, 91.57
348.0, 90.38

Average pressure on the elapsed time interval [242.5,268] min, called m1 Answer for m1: 121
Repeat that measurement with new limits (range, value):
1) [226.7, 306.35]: 112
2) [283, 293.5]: 104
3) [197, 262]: 105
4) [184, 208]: 84.7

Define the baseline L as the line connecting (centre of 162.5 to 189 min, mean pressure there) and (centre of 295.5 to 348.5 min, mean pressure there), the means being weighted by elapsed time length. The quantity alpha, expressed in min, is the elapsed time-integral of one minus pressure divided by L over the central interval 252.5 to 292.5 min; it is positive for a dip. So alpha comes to -4.07 min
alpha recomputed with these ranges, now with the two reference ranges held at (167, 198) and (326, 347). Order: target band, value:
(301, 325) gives -1.9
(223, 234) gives -0.8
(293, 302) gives -0.8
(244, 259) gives -4.7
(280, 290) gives -1.2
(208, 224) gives 0.8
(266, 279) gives -1.8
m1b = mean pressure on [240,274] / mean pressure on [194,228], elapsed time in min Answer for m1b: 1.37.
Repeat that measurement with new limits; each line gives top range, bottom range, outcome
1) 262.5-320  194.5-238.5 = 1.12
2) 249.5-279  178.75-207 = 1.29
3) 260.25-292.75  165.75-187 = 1.02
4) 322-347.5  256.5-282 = 0.84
